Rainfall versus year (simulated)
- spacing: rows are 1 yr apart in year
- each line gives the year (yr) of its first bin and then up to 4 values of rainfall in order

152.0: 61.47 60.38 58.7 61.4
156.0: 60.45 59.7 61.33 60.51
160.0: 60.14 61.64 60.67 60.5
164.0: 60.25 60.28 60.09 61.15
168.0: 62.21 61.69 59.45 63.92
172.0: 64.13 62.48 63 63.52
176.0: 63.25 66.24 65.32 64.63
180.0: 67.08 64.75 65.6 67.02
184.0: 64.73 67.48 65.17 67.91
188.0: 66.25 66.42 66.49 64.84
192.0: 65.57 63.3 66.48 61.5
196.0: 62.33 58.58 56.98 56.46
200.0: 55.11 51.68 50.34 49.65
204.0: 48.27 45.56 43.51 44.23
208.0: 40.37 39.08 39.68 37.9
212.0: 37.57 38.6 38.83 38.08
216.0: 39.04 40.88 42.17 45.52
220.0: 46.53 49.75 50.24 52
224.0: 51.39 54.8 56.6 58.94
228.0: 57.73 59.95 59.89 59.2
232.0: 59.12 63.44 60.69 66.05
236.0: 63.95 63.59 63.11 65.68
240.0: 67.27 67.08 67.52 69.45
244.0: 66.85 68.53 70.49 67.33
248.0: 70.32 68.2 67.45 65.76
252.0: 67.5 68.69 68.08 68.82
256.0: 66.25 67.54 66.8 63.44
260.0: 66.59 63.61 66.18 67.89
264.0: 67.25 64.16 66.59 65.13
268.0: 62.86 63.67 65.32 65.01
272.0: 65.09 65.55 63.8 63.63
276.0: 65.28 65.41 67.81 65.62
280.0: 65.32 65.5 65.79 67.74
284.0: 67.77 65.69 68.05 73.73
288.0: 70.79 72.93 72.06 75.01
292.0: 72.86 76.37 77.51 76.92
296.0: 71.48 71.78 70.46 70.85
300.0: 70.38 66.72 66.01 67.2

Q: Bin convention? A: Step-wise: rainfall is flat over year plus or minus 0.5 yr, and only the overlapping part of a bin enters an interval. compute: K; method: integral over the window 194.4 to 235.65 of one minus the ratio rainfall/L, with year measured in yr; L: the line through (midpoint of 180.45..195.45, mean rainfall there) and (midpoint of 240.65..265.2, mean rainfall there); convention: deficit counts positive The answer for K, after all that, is 9.82 yr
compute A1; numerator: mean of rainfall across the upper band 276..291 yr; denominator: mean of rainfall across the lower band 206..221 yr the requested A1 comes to 1.7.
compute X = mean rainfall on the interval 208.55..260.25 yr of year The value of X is 58.1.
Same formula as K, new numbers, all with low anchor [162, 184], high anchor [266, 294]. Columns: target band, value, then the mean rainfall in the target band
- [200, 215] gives 4.9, 43.5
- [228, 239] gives 0.6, 61.9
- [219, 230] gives 2.0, 53.7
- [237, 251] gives -0.3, 67.4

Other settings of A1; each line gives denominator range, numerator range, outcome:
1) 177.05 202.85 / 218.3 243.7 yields 0.94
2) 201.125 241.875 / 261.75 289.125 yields 1.29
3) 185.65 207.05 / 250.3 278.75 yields 1.13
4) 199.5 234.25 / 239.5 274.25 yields 1.37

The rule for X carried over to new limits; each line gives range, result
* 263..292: 67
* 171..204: 62.4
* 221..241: 59.6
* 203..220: 41.6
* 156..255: 58.8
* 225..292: 65.9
